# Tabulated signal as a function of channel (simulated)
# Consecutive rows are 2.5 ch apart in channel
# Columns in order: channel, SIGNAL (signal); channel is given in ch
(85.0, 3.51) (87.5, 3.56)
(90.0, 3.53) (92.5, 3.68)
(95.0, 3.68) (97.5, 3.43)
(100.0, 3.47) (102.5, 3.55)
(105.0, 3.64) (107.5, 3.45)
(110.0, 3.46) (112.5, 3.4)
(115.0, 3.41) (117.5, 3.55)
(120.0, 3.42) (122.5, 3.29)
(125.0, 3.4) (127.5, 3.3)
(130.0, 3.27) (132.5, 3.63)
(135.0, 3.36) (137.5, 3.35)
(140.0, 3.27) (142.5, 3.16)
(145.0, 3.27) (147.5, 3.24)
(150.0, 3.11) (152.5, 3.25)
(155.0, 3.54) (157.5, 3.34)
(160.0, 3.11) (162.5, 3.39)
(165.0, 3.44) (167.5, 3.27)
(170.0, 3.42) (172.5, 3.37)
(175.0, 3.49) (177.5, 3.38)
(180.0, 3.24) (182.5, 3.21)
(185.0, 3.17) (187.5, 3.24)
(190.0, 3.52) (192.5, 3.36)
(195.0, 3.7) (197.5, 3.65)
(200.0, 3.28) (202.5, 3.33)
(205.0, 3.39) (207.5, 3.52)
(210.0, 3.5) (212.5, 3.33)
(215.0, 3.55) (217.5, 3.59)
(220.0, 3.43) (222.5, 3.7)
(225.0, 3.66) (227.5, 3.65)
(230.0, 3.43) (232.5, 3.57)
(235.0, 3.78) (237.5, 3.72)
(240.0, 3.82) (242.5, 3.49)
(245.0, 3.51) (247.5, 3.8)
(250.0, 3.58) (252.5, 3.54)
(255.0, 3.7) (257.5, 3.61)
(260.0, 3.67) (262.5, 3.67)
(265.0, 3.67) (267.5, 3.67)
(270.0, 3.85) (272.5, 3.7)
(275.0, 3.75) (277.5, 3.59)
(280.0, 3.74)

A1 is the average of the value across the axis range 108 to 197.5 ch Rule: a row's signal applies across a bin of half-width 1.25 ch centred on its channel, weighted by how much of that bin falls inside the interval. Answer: 3.36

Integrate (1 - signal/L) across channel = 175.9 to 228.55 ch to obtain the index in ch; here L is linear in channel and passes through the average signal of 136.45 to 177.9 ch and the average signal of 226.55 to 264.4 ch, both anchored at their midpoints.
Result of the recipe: 0.5 ch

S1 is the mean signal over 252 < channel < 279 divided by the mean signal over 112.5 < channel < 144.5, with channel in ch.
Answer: 1.09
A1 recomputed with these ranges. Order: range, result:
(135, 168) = 3.29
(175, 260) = 3.52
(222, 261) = 3.64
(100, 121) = 3.48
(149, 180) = 3.34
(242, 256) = 3.61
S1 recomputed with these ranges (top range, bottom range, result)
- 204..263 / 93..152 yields 1.06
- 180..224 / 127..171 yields 1.04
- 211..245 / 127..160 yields 1.09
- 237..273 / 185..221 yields 1.06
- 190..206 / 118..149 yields 1.04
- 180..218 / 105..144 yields 1.01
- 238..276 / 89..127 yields 1.05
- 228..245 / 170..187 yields 1.09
